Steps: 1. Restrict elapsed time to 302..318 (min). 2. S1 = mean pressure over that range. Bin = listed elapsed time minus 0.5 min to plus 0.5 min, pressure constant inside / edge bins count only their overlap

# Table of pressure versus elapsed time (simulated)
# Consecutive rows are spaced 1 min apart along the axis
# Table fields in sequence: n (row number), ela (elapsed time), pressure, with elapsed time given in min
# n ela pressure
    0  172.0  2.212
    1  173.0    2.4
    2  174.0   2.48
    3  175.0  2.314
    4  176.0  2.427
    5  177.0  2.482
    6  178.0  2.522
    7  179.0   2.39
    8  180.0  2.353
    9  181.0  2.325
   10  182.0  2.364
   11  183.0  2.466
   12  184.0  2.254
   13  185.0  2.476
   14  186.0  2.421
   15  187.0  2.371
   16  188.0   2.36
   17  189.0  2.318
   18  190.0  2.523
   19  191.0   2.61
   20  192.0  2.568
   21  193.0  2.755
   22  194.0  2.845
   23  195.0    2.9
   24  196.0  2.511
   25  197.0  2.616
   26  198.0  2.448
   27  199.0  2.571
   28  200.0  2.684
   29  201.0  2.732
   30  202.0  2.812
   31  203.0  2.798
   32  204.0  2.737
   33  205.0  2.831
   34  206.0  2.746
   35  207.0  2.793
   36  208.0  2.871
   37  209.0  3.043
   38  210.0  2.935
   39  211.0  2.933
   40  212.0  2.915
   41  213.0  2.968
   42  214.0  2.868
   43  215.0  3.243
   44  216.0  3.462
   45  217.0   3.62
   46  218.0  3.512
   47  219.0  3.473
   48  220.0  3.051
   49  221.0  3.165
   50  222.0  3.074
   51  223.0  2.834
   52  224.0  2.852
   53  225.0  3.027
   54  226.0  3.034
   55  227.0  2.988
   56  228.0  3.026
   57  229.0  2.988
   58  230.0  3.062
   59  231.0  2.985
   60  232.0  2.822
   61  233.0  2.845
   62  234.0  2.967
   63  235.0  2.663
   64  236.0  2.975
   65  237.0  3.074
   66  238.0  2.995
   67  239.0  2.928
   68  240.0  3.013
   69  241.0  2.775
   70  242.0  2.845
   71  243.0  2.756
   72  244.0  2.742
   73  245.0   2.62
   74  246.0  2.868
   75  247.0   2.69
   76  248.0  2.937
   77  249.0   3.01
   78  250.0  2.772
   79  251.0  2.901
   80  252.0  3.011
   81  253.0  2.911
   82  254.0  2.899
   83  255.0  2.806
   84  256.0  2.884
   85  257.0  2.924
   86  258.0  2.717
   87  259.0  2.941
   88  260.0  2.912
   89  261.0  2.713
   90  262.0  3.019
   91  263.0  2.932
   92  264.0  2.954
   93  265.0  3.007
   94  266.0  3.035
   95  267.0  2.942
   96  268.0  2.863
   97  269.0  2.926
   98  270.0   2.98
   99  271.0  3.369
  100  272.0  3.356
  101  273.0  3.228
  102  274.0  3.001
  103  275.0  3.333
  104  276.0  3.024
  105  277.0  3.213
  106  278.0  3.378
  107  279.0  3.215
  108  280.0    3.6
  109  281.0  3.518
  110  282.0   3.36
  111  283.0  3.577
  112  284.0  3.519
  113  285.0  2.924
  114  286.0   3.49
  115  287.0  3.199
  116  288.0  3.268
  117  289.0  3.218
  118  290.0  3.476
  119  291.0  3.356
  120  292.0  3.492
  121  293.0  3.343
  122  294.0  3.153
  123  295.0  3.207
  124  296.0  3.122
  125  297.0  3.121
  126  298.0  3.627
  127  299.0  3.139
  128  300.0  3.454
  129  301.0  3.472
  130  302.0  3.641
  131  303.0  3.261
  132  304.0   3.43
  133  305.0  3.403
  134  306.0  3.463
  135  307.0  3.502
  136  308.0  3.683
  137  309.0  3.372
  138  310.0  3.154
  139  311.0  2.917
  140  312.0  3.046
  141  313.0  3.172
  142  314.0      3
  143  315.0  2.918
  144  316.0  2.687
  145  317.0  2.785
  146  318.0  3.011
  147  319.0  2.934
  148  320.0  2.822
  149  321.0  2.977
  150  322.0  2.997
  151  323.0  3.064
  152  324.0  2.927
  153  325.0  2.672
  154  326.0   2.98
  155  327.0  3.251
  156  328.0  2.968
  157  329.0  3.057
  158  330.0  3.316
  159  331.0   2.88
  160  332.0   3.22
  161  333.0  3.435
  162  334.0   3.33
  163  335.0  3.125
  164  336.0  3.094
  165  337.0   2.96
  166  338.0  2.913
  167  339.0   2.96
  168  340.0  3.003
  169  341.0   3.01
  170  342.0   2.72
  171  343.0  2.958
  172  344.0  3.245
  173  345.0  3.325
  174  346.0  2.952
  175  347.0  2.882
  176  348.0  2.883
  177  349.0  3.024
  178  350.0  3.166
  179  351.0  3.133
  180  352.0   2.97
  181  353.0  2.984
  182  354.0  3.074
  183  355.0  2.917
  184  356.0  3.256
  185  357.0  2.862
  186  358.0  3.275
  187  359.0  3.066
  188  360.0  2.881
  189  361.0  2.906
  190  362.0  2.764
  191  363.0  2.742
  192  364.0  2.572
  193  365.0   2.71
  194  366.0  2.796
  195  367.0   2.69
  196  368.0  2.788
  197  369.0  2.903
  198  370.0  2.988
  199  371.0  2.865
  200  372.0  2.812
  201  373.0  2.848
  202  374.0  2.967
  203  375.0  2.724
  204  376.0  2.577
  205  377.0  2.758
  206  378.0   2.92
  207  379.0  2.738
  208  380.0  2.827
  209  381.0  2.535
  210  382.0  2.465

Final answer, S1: 3.19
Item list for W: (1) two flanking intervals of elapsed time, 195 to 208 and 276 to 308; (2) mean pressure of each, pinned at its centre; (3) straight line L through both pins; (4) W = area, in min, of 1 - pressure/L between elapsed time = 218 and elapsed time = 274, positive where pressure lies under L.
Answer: 1.3 min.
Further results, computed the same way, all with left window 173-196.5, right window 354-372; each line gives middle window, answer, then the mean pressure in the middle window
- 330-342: -1.1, 3.08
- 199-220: -3.8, 2.99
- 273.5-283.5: -2.3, 3.32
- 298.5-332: -4.3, 3.13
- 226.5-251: -2.7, 2.89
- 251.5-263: -1.1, 2.89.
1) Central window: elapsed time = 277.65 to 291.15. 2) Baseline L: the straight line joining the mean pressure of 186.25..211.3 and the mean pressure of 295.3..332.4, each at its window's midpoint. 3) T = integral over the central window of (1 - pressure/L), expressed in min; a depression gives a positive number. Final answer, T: -1.5 min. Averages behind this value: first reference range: 2.69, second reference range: 3.15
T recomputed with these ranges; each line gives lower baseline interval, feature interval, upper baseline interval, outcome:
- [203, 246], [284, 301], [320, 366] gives -1.75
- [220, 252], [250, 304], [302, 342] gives -2.95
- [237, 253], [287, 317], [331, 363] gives -3.14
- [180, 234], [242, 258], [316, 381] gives 0.07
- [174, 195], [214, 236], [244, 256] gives -3.01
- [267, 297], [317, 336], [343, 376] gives 0.13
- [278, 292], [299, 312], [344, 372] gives -0.49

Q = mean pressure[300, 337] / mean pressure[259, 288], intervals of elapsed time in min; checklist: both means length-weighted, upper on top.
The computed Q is 1.0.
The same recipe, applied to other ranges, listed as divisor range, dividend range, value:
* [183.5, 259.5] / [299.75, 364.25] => 1.08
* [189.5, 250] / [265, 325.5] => 1.11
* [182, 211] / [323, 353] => 1.15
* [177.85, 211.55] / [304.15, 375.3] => 1.15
